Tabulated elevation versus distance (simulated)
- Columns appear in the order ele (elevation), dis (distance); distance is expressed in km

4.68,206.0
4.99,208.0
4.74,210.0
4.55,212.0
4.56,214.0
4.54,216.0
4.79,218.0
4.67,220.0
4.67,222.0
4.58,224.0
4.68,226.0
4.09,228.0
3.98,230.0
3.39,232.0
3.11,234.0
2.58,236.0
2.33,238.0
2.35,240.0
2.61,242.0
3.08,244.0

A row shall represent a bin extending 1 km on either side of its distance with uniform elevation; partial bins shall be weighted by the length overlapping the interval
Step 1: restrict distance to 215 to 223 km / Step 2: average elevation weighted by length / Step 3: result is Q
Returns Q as 4.67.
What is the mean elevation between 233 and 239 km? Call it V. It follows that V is 2.67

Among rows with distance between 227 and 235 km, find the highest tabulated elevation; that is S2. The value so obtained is 4.09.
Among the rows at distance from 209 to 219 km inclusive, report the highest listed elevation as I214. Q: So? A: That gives 4.79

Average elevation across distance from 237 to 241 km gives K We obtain 2.34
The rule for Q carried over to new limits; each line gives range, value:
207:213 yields 4.76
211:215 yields 4.55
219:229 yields 4.54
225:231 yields 4.25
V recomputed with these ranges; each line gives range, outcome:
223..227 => 4.63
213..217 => 4.55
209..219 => 4.64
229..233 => 3.69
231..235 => 3.25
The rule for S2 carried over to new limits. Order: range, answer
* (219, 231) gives 4.68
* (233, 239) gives 3.11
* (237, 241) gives 2.35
